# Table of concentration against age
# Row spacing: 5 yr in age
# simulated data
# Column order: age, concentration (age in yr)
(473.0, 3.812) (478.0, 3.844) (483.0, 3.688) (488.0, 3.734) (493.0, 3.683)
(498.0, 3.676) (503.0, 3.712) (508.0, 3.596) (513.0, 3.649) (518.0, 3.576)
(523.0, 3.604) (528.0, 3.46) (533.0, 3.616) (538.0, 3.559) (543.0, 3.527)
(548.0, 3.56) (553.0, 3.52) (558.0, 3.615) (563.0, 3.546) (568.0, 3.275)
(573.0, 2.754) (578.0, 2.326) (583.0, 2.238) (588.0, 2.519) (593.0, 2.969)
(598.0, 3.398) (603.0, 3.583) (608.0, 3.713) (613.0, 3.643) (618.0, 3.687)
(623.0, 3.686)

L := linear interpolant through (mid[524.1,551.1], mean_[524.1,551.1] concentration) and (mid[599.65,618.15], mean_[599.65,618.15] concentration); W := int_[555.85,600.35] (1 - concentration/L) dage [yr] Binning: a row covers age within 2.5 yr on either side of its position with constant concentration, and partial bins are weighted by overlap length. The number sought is 7.98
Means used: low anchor 3.55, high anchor 3.64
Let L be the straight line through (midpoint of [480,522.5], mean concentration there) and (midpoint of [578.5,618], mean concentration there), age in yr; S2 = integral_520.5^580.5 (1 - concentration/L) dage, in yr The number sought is 0.7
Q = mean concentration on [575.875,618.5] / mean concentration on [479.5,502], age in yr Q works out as 0.8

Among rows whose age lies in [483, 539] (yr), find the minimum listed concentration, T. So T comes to 3.46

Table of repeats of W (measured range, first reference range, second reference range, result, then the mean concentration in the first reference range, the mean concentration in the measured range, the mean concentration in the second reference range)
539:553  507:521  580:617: -0.42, 3.61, 3.54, 3.16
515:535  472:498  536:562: 0.33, 3.74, 3.56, 3.56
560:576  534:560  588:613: 1.38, 3.56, 3.18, 3.35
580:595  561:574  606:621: 3.83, 3.23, 2.55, 3.68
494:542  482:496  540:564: 0.38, 3.7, 3.61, 3.55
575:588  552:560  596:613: 4.48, 3.57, 2.35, 3.58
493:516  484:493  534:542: 0.03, 3.71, 3.66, 3.56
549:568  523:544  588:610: -0.36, 3.55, 3.52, 3.31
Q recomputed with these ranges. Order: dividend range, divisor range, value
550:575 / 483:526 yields 0.92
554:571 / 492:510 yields 0.94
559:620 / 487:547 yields 0.87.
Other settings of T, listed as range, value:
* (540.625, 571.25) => 3.275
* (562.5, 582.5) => 2.326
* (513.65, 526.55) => 3.576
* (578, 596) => 2.238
